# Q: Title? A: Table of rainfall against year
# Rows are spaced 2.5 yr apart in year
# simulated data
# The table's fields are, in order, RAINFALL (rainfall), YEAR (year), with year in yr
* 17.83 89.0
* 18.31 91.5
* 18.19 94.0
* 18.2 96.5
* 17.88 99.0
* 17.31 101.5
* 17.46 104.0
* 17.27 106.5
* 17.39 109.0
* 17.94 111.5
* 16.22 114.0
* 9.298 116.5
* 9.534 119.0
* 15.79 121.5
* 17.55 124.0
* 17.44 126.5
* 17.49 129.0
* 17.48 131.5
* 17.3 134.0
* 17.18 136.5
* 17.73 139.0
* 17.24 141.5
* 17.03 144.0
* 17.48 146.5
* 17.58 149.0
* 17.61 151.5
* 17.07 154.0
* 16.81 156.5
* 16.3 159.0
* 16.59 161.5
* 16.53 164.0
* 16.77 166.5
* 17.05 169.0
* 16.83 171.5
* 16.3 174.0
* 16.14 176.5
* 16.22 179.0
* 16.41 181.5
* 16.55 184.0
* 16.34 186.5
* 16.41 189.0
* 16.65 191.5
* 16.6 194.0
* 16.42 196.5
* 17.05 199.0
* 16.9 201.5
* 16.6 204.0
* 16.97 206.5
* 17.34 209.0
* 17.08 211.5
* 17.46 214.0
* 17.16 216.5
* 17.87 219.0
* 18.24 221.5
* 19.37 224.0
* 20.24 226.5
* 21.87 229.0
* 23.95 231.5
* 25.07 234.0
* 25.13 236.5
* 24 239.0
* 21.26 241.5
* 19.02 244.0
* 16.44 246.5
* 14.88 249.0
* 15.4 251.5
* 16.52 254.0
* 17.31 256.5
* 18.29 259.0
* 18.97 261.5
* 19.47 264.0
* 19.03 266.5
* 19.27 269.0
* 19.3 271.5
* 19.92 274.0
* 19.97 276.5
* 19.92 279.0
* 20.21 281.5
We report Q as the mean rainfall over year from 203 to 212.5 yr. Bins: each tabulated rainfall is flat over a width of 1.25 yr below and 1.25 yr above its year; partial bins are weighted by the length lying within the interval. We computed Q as 17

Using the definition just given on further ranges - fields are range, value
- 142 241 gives 18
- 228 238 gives 24.1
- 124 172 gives 17.1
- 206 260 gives 19.2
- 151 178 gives 16.7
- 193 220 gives 17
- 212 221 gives 17.5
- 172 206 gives 16.5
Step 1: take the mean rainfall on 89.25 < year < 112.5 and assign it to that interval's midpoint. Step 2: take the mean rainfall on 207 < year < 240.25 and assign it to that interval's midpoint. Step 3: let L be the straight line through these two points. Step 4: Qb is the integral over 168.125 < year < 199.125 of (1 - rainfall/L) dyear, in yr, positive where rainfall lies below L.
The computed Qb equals 4.7 yr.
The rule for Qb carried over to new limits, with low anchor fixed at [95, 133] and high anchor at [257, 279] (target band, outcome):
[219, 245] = -4.3 yr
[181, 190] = 0.6 yr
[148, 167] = 0.3 yr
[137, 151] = -0.4 yr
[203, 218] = 0.8 yr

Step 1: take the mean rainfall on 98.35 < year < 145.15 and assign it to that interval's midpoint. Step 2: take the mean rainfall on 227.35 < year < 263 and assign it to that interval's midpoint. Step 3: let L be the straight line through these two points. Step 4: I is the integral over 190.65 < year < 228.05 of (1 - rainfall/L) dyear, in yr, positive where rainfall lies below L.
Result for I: 2.7 yr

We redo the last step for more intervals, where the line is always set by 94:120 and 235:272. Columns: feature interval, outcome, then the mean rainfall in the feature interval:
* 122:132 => -0.6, 17.4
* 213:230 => -0.5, 18.9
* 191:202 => 0.7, 16.7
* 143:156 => -0.3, 17.3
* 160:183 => 1.0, 16.5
